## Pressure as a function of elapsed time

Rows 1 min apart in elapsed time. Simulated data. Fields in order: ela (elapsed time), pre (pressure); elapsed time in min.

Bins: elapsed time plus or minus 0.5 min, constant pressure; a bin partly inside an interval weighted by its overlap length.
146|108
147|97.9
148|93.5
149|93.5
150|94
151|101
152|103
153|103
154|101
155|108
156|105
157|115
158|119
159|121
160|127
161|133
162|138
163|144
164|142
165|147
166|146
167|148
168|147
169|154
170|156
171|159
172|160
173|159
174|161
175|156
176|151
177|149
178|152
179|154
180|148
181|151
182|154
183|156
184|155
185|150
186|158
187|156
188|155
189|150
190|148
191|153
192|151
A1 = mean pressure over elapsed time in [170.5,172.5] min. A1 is 160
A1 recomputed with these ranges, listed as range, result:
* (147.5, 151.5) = 95.5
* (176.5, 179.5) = 152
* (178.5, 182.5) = 152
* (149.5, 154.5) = 100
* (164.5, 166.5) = 146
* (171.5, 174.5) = 160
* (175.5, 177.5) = 150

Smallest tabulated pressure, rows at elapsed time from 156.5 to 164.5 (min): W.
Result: 115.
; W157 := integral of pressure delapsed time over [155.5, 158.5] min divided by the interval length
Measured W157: 113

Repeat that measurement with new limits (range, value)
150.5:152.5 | 102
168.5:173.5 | 158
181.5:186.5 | 155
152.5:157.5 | 106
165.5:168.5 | 147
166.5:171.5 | 153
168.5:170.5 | 155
